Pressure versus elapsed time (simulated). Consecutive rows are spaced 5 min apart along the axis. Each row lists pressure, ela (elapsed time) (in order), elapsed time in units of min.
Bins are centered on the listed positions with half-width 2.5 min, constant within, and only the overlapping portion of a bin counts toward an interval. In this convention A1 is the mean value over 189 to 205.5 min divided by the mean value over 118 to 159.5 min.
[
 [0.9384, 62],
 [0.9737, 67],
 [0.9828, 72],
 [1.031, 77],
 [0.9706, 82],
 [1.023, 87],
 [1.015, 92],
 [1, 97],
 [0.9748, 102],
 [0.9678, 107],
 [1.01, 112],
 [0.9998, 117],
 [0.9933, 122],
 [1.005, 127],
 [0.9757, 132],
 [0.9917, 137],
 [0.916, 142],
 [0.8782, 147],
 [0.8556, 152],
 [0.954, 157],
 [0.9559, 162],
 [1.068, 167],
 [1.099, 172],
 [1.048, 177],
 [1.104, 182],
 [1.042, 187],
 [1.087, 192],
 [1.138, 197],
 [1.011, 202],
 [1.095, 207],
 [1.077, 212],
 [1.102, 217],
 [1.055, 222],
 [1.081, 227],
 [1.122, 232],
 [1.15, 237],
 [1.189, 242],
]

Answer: 1.14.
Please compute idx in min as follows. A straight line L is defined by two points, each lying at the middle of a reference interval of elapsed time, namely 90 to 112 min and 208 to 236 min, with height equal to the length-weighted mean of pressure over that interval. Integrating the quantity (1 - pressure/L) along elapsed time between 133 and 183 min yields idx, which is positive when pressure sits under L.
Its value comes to 2.7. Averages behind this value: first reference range 0.991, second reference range 1.09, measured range 0.983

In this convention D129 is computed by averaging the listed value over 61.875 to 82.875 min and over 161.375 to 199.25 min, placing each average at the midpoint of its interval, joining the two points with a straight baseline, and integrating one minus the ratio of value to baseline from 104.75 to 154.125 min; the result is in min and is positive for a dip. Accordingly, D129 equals 3.4 min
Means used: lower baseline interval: 0.985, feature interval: 0.96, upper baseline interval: 1.07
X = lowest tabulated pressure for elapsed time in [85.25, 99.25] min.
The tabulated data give 1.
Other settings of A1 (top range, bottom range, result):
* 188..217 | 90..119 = 1.09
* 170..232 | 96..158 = 1.12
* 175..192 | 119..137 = 1.08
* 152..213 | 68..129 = 1.05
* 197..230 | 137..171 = 1.13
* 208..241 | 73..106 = 1.10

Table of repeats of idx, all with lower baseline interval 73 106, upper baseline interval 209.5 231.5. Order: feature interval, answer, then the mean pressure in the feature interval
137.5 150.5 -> 1.6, 0.908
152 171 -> 1.1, 0.983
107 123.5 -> 0.3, 0.996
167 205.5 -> -0.5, 1.08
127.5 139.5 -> 0.5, 0.987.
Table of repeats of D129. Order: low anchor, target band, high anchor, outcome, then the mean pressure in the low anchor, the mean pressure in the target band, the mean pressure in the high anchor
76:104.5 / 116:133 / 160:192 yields 0.48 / 1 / 0.994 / 1.06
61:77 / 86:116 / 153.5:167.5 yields -0.66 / 0.978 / 0.997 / 0.972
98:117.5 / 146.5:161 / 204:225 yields 1.74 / 0.988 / 0.905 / 1.08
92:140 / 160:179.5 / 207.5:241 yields 0.02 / 0.991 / 1.04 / 1.1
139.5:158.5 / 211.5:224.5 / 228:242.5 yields 0.16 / 0.898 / 1.08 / 1.14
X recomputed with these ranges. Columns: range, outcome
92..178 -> 0.8556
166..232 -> 1.011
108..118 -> 0.9998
